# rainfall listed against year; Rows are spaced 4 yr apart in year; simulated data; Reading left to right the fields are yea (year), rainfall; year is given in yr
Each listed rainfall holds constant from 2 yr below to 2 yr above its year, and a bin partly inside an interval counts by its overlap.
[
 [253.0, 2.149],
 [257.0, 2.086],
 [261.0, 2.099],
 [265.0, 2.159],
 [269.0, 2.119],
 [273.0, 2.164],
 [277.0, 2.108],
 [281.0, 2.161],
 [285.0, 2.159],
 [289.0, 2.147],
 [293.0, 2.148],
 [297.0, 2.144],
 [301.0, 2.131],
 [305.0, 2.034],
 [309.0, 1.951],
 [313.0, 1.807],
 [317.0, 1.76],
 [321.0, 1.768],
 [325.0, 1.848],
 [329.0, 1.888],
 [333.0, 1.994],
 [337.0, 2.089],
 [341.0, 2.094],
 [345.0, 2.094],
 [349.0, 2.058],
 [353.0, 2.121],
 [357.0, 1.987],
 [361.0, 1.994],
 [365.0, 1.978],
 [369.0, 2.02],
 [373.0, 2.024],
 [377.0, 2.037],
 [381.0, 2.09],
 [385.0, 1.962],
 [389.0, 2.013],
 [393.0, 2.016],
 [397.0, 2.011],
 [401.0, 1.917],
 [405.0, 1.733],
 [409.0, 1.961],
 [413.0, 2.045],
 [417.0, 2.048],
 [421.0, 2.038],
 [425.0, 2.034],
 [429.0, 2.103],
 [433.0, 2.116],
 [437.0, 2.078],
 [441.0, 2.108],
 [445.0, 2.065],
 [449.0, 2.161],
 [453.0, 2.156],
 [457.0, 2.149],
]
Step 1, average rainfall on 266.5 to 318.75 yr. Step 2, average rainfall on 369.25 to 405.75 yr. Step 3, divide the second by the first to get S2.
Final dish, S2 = 0.96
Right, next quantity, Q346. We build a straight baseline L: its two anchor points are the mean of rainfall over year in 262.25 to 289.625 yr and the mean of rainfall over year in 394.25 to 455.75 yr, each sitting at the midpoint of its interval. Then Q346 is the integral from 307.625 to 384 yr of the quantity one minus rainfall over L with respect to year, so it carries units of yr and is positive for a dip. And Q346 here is 4.2 yr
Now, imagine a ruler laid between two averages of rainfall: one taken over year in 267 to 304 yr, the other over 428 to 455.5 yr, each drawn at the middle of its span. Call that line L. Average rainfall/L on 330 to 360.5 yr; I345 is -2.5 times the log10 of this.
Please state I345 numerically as 0.04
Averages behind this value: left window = 2.14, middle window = 2.05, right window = 2.11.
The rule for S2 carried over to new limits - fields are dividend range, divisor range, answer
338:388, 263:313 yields 0.97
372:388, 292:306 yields 0.96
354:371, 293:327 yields 1.03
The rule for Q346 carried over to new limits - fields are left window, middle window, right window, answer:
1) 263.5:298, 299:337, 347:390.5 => 3.20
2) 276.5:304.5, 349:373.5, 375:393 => 0.34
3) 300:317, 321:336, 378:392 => 0.48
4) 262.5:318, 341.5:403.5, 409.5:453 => 1.71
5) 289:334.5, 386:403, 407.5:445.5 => 0.38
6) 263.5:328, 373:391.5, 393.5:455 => 0.11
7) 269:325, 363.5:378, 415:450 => 0.32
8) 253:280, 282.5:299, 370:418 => -0.39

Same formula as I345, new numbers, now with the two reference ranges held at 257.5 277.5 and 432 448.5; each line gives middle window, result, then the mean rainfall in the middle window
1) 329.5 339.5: 0.05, 2.02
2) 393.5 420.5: 0.08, 1.96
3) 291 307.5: 0.01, 2.11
